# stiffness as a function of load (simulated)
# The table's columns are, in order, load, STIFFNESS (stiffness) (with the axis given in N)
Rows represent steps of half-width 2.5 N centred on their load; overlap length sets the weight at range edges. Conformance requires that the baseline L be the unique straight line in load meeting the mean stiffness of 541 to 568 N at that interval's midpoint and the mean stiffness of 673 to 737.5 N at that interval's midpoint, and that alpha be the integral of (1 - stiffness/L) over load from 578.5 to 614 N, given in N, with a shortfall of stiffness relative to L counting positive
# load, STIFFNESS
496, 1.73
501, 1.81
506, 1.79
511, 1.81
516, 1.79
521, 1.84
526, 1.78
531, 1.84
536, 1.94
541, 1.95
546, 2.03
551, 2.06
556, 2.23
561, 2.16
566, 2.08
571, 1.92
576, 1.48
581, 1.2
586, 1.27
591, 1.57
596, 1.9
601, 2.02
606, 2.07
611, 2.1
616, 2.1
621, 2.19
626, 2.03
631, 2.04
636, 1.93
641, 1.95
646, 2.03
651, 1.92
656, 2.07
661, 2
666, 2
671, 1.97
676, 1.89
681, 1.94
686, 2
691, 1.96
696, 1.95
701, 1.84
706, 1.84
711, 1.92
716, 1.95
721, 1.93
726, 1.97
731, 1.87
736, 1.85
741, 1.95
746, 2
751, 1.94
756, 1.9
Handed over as 5.3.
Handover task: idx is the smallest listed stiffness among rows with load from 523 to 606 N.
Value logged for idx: 1.2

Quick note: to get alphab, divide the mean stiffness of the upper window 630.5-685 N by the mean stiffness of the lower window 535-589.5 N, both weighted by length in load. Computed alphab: 1.1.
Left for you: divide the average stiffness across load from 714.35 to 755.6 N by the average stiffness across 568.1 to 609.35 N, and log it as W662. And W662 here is 1.1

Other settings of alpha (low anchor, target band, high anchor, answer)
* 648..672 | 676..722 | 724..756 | 0.9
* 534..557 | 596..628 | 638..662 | -1.0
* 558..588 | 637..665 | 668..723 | -2.2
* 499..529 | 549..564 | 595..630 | -1.8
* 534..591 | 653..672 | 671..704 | -1.0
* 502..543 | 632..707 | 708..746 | -2.2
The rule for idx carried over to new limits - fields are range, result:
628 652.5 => 1.92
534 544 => 1.94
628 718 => 1.84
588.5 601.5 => 1.57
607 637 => 1.93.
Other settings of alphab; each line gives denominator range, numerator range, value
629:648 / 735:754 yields 0.98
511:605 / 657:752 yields 1.05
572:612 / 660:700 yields 1.16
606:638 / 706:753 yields 0.93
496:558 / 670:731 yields 1.02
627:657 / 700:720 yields 0.95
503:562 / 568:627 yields 0.94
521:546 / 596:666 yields 1.07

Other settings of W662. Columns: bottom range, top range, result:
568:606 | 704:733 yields 1.16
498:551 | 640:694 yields 1.06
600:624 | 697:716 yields 0.90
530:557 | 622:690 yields 0.99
